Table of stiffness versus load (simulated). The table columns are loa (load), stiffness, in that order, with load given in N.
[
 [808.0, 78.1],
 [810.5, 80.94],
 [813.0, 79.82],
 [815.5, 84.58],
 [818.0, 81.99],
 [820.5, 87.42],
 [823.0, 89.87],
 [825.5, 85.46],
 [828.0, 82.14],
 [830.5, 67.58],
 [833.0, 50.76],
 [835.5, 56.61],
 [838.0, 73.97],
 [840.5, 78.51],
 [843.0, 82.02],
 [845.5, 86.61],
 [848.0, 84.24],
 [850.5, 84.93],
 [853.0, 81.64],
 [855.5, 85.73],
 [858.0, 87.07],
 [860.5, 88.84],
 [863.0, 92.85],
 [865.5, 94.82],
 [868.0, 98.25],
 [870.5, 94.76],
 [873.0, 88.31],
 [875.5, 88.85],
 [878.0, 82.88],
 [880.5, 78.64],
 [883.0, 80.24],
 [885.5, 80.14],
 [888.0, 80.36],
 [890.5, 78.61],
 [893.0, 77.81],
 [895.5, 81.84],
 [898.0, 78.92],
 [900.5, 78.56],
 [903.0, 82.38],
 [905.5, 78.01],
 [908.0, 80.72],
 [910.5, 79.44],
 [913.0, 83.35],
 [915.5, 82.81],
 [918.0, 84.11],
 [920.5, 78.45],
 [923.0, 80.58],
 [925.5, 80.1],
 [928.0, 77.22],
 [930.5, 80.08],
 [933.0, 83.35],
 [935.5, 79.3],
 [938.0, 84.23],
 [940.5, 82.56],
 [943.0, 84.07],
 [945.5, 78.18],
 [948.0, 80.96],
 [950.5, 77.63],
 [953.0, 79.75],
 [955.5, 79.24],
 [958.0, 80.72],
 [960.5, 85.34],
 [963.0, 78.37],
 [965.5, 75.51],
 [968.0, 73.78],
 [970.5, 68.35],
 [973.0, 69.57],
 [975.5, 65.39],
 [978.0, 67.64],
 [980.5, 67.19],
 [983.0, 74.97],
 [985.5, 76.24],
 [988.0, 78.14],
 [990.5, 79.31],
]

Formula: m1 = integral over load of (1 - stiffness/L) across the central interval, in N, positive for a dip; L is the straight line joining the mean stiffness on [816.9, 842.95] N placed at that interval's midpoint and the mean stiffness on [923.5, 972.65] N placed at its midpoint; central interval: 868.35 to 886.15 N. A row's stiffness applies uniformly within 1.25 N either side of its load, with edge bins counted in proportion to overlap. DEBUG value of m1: -2.0 N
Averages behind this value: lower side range 75.7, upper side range 79.2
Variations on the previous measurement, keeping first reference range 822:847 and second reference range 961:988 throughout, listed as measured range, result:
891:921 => -2.7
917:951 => -3.5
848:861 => -1.8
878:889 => -0.9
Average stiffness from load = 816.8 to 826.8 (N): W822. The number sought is 86.2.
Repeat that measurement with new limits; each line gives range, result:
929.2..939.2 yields 81.7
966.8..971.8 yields 71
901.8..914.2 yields 80.8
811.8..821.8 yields 83.5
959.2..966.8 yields 79.7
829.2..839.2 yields 62.3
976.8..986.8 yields 71.6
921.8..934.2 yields 80.3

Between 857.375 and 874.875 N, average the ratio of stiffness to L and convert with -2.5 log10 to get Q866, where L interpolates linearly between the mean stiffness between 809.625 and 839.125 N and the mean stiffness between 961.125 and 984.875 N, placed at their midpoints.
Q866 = -0.22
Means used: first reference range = 76.7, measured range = 92.2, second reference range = 71.7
